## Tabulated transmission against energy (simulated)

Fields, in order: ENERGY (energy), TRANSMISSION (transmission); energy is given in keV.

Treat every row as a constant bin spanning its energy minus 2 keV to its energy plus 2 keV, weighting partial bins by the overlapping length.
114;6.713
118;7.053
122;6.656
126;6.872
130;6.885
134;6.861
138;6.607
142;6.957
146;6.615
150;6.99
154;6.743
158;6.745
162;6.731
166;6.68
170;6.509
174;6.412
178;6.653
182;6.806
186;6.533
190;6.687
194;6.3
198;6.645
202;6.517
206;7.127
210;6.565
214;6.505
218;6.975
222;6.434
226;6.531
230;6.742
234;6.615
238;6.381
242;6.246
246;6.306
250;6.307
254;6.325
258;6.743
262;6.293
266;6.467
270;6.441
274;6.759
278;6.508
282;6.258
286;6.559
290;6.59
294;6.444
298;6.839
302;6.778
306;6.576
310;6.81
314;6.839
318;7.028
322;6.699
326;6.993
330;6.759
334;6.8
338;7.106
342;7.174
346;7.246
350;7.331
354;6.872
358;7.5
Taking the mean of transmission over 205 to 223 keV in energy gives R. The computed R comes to 6.71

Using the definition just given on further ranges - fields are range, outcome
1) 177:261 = 6.56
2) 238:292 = 6.44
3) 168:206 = 6.59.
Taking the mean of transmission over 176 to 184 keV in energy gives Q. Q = 6.73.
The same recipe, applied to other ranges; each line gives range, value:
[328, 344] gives 6.96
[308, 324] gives 6.84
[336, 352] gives 7.21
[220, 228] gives 6.48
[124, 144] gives 6.84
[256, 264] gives 6.52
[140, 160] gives 6.81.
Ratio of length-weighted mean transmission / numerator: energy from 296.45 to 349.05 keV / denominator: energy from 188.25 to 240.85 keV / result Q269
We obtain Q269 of 1.0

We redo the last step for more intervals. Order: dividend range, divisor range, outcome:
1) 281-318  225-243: 1.02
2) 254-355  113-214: 1.01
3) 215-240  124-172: 0.98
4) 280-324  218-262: 1.03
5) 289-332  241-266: 1.06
